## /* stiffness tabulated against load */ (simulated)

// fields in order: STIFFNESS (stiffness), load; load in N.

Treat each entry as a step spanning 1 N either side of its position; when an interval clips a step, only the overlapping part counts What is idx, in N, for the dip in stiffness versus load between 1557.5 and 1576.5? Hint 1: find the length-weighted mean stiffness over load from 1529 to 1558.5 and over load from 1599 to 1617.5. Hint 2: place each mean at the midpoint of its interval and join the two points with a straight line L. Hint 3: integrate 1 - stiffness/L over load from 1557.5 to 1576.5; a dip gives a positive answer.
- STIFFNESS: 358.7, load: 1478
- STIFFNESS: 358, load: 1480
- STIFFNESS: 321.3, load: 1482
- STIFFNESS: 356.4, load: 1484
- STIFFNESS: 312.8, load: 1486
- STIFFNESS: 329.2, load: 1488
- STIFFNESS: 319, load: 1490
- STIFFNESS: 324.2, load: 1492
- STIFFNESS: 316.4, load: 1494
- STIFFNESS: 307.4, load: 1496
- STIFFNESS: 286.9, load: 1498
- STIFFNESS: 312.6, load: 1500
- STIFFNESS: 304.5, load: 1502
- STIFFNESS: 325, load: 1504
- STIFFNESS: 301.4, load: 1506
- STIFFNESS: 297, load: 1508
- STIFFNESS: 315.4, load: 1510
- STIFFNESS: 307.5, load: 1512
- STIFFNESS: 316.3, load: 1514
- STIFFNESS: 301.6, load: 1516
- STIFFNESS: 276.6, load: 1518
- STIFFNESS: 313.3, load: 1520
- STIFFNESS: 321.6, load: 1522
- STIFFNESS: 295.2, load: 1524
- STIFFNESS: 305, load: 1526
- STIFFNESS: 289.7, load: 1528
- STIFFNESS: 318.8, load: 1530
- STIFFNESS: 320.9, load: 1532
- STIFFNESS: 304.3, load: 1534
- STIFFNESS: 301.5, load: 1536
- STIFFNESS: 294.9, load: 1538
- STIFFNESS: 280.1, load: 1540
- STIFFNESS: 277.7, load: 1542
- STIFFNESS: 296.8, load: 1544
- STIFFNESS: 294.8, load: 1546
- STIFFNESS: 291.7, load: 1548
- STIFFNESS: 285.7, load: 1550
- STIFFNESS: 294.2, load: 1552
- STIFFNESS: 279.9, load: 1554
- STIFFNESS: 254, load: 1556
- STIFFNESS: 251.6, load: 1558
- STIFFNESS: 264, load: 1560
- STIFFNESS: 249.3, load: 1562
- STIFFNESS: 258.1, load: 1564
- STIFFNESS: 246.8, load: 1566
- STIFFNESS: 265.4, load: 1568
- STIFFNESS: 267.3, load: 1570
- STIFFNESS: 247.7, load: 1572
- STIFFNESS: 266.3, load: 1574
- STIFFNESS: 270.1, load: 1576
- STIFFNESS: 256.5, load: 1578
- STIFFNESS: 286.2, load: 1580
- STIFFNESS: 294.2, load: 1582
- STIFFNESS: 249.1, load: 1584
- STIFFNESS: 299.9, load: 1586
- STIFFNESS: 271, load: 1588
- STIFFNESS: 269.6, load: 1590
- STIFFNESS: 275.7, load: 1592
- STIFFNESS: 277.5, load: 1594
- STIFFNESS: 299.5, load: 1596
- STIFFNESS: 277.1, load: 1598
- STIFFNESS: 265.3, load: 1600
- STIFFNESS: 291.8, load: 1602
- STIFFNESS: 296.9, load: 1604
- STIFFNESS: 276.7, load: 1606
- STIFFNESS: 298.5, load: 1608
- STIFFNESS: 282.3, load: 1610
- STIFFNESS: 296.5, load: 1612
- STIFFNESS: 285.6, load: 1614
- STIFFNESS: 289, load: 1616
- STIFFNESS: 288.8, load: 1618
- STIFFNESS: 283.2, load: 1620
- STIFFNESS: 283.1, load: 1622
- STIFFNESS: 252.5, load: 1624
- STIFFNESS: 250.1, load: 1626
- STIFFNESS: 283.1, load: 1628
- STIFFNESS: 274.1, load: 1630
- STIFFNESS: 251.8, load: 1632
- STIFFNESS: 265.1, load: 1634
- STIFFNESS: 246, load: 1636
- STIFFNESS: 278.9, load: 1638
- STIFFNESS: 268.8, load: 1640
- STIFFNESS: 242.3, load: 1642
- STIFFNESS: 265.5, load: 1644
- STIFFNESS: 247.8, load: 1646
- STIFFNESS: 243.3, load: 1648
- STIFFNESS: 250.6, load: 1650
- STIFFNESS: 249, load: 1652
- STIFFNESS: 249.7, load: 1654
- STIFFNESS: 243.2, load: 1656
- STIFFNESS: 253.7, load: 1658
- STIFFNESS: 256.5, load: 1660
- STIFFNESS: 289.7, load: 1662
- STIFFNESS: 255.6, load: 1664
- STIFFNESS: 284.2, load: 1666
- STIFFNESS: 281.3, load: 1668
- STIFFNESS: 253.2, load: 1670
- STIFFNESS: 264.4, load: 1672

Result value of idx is 2.0 N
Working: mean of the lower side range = 290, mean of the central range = 259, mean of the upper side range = 287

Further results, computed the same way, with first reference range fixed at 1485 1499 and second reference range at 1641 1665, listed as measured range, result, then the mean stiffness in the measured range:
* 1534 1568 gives 1.8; 277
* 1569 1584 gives 0.7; 268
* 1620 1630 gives -0.2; 269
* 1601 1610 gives -0.6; 290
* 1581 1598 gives -0.1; 279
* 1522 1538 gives -0.3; 305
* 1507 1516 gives -0.1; 308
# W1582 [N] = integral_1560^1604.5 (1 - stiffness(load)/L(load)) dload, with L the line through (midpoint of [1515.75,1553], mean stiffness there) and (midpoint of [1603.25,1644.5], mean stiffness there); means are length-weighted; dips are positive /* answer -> 2.1 N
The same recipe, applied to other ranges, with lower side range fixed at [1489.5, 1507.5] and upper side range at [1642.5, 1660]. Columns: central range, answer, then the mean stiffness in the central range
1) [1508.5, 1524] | -0.2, 306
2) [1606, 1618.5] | -1.1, 289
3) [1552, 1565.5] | 1.2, 262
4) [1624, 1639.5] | -0.3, 264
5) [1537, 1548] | 0.1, 289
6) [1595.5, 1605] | -0.5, 285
